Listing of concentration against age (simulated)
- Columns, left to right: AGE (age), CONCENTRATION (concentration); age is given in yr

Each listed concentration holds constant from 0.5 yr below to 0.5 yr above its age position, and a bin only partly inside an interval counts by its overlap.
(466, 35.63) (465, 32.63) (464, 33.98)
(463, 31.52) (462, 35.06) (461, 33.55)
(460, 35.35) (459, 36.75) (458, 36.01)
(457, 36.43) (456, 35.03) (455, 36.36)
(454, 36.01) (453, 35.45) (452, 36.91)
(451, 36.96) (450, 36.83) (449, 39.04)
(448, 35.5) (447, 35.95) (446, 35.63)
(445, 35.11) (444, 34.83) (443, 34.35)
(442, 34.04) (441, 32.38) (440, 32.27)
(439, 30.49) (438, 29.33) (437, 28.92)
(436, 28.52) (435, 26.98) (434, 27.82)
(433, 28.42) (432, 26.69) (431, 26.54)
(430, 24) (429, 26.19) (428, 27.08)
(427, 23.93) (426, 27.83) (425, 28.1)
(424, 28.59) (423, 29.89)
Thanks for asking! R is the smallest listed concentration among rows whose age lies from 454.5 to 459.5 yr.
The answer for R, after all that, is 35.03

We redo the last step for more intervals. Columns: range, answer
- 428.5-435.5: 24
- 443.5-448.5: 34.83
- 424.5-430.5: 23.93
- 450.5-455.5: 35.45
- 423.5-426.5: 27.83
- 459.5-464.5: 31.52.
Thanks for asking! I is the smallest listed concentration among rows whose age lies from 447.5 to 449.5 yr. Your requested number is 35.5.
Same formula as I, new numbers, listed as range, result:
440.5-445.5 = 32.38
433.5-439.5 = 26.98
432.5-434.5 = 27.82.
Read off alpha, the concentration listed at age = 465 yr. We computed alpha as 32.63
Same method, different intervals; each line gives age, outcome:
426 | 27.83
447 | 35.95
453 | 35.45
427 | 23.93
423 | 29.89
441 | 32.38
